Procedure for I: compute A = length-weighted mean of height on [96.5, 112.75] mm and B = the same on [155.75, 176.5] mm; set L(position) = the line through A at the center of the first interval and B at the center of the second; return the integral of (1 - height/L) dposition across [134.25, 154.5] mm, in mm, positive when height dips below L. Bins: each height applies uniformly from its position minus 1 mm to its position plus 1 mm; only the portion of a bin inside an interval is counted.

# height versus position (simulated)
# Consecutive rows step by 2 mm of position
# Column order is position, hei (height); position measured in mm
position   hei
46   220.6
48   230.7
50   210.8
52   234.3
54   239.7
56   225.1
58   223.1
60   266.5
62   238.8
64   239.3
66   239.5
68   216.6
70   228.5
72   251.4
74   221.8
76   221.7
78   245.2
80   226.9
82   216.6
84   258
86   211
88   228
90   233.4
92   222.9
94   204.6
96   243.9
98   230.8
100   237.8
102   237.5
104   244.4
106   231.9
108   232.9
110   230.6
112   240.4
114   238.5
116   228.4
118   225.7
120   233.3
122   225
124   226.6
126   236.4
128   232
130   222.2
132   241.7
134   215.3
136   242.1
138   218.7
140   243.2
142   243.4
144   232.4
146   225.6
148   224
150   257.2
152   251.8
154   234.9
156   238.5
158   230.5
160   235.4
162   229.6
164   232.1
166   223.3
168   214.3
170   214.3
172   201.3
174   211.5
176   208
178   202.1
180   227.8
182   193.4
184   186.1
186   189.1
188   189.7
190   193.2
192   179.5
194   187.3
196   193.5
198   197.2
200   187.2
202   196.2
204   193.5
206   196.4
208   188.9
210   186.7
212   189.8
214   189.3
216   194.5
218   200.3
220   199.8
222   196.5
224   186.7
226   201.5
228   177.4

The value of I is -0.90 mm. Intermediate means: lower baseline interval 236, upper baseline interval 221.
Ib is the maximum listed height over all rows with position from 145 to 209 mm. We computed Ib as 257.2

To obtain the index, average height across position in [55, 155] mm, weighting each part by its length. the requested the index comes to 233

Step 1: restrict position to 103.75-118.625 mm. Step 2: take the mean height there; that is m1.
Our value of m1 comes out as 234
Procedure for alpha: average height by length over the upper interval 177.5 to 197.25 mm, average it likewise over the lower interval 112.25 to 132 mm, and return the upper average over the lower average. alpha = 0.8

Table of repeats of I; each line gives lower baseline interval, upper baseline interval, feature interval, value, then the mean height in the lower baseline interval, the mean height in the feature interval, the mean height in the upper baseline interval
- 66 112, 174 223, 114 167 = -4.68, 231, 233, 195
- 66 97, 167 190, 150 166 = -2.16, 229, 237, 203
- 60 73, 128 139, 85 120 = 0.30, 238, 231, 228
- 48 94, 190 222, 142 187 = -3.79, 231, 222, 192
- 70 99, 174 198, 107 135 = -1.67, 230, 231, 196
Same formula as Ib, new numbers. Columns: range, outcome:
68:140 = 258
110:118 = 240.4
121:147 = 243.4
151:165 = 251.8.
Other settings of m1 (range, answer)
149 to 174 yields 230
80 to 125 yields 231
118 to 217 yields 215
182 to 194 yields 188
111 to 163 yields 234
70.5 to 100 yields 230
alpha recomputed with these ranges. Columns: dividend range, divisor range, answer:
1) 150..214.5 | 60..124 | 0.89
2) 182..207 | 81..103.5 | 0.83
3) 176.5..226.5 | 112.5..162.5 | 0.83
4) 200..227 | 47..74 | 0.83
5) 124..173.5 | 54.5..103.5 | 0.99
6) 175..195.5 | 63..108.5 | 0.84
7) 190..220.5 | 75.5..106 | 0.83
